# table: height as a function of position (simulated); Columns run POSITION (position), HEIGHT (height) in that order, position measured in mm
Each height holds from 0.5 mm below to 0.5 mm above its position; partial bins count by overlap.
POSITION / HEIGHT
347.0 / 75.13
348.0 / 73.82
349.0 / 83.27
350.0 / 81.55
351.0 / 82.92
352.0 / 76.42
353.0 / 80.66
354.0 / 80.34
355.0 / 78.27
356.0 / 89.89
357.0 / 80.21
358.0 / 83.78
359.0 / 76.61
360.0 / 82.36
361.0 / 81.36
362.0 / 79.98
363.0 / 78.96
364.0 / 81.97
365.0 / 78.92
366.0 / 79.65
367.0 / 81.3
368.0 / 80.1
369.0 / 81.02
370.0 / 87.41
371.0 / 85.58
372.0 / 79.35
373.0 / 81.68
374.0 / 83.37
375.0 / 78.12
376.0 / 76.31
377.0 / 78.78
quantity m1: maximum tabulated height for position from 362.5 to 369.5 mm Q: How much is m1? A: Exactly 81.97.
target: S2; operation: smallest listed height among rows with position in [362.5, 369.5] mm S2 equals 78.92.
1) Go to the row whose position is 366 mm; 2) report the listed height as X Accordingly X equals 79.65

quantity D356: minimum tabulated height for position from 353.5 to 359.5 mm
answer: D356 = 76.61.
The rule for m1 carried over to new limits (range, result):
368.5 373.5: 87.41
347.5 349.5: 83.27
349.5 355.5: 82.92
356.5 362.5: 83.78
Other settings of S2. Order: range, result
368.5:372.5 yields 79.35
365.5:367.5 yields 79.65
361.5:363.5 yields 78.96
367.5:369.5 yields 80.1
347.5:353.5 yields 73.82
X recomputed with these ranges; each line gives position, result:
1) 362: 79.98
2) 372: 79.35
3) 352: 76.42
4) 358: 83.78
